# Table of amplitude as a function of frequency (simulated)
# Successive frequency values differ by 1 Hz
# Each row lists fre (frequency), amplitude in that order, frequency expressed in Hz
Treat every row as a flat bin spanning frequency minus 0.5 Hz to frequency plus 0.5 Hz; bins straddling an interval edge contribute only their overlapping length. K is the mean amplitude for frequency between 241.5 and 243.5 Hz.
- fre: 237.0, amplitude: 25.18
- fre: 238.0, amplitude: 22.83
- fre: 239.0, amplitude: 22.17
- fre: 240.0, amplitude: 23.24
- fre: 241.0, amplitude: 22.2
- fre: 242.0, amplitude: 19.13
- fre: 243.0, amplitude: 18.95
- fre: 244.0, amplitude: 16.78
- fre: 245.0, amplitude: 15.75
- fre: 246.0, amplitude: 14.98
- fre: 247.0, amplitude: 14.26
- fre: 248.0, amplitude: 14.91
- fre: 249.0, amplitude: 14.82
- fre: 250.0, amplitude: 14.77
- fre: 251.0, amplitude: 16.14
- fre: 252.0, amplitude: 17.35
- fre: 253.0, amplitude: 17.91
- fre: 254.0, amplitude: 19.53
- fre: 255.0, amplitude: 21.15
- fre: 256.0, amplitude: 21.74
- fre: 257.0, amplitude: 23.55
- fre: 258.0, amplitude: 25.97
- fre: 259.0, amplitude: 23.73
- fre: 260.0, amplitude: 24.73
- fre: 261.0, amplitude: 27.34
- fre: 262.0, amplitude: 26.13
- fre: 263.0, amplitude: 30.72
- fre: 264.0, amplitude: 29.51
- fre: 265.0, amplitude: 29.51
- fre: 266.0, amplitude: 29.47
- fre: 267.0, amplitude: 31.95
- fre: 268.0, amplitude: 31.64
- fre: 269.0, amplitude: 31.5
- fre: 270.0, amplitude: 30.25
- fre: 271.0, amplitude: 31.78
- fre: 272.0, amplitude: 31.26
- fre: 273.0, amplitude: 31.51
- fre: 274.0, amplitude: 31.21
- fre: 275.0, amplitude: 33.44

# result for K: 19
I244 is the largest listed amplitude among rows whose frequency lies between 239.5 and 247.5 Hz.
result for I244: 23.24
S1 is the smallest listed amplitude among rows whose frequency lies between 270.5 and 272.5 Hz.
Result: 31.26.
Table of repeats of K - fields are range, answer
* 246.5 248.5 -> 14.6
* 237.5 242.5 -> 21.9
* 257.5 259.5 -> 24.9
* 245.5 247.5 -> 14.6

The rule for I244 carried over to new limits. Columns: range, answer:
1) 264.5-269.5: 31.95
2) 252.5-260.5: 25.97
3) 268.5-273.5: 31.78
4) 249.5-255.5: 21.15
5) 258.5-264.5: 30.72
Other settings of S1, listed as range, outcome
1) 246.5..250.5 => 14.26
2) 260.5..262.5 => 26.13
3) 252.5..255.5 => 17.91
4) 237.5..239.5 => 22.17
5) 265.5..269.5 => 29.47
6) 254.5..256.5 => 21.15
